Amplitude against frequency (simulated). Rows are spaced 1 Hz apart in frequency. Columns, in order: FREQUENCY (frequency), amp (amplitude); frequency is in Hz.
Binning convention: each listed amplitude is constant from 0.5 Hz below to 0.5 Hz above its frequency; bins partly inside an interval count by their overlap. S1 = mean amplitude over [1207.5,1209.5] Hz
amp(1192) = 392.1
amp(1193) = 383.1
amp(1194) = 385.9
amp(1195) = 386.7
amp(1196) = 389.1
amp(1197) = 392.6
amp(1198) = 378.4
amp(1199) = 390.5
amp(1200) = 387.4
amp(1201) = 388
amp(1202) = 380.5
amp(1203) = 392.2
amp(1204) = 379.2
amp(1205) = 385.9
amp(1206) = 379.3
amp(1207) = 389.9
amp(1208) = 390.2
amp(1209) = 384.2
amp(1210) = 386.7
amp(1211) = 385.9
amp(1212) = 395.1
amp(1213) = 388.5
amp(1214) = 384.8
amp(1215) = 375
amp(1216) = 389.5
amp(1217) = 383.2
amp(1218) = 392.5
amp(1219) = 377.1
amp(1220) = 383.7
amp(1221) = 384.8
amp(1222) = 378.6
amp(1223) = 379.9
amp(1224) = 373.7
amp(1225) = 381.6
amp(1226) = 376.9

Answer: 387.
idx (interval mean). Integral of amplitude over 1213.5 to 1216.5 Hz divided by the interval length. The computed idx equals 383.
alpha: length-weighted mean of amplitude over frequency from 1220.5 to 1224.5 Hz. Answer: 379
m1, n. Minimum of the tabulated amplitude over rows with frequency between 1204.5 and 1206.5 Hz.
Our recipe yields 379.3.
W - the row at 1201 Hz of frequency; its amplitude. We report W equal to 388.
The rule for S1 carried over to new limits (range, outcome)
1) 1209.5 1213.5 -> 389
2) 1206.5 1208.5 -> 390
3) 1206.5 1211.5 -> 387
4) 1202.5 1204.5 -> 386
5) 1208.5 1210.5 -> 385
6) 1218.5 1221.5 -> 382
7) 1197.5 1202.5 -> 385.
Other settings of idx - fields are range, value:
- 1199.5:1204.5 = 385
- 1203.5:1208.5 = 385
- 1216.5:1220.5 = 384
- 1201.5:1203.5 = 386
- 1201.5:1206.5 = 383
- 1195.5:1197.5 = 391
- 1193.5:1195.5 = 386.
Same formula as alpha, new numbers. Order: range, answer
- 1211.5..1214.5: 389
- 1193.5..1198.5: 387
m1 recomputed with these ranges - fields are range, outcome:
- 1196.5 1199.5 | 378.4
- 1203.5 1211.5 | 379.2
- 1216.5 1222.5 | 377.1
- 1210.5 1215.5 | 375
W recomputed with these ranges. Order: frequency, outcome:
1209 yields 384.2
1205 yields 385.9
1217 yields 383.2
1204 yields 379.2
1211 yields 385.9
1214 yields 384.8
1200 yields 387.4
